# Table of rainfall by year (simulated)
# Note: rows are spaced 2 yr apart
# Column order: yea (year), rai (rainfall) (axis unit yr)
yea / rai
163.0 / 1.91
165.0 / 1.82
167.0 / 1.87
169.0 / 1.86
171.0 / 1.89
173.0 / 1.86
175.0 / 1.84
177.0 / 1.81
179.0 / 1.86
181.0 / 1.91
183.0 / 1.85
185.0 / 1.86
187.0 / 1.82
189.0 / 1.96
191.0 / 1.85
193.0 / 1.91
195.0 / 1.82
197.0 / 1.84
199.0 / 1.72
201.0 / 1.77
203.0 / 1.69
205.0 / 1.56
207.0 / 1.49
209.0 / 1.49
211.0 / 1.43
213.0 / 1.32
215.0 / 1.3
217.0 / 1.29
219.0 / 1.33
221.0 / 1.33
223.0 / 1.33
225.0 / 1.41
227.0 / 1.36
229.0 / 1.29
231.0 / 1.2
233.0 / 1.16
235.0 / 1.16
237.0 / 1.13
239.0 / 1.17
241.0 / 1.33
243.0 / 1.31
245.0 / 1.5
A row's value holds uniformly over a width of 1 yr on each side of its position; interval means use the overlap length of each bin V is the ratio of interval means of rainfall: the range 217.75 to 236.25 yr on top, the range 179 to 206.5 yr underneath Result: 0.7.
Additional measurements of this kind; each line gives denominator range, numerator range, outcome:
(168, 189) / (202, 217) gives 0.78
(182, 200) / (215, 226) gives 0.72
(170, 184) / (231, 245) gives 0.66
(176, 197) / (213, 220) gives 0.70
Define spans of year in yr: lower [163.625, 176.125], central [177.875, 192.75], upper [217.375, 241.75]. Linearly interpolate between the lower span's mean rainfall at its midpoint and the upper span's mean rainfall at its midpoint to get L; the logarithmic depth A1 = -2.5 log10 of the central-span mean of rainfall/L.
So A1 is -0.10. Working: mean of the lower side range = 1.86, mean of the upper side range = 1.27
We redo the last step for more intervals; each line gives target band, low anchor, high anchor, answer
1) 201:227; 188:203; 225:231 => 0.08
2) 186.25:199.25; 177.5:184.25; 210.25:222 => -0.10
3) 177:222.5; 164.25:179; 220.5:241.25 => -0.05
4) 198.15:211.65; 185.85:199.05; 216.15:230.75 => 0.03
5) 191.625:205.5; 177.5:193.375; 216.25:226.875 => -0.05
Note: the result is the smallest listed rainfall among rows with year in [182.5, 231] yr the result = 1.2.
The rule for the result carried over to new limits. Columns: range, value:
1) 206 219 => 1.29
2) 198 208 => 1.49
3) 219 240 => 1.13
